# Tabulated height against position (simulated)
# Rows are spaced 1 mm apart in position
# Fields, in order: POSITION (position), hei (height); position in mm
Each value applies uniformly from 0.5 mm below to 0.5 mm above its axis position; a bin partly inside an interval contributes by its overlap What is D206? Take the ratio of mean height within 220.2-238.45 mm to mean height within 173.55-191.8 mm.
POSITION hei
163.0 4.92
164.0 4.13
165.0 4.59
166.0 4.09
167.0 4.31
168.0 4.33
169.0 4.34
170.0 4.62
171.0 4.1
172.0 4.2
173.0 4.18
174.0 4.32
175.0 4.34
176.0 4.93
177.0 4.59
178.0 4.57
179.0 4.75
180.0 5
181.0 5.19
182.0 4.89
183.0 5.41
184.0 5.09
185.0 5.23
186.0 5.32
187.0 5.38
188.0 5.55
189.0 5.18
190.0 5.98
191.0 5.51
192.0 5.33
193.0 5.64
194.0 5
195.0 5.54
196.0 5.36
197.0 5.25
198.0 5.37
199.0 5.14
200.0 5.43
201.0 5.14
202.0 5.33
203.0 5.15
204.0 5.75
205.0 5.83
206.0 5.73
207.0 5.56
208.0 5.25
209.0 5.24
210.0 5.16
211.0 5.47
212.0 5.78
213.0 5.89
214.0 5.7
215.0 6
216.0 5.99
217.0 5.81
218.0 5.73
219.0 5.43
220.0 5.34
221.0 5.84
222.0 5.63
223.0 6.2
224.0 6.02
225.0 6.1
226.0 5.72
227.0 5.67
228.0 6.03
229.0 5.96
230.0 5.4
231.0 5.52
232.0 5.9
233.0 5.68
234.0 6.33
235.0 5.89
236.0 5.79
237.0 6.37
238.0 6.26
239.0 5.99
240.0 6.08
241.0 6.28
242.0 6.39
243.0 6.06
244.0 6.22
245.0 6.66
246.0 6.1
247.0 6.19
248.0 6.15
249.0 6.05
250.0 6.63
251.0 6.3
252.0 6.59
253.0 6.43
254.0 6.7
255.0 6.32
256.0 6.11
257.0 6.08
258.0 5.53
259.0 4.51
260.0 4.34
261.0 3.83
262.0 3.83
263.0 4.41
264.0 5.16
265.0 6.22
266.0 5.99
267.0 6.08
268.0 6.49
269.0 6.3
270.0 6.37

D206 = 1.2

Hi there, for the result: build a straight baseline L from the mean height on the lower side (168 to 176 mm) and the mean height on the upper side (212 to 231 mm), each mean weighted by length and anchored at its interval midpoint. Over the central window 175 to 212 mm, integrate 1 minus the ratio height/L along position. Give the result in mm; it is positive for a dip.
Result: -2.3 mm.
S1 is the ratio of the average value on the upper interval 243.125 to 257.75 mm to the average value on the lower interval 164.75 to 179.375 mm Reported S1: 1.43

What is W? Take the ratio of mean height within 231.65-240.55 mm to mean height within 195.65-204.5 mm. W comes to 1.13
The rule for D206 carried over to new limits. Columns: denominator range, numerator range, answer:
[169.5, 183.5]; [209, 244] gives 1.26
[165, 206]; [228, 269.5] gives 1.17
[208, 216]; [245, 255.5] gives 1.13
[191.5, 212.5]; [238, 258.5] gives 1.16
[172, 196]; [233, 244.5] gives 1.21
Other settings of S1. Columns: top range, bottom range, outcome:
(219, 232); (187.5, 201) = 1.07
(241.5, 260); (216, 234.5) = 1.05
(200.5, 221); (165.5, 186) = 1.20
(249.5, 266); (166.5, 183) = 1.22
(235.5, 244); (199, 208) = 1.13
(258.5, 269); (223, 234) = 0.88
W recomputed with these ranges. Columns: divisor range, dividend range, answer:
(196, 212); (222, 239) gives 1.10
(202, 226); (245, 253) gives 1.11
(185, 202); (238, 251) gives 1.16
